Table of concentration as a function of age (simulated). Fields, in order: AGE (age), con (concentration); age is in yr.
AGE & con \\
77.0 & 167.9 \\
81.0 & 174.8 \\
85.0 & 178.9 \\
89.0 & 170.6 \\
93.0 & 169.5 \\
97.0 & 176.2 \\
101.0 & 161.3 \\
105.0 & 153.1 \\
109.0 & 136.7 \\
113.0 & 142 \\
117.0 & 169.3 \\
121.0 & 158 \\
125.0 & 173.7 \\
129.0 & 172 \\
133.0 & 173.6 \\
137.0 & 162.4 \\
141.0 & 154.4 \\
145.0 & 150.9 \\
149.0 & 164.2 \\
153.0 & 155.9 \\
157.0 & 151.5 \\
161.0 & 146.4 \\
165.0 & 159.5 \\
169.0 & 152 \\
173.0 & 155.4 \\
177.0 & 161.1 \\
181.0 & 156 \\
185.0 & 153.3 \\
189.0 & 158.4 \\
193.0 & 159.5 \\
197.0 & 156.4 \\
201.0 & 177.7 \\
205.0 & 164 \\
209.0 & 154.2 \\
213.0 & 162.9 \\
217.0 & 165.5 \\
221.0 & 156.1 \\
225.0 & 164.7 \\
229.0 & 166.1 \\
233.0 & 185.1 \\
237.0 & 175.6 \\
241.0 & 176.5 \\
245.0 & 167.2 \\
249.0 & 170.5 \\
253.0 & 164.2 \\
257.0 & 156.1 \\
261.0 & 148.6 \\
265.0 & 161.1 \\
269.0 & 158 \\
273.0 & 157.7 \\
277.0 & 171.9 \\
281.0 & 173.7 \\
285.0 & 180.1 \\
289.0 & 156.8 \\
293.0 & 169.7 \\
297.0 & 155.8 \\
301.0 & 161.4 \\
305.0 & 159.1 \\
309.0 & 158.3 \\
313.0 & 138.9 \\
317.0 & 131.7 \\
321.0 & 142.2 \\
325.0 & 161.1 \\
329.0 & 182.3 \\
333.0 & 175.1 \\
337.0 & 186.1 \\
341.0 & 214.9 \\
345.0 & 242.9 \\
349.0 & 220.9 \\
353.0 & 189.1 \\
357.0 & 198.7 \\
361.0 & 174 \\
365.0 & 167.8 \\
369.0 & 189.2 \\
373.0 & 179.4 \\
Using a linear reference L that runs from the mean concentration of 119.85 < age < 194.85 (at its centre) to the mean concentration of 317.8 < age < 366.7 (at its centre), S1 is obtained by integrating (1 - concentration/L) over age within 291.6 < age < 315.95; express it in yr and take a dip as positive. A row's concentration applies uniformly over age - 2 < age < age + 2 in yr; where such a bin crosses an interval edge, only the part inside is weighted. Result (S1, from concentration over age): 3.4 yr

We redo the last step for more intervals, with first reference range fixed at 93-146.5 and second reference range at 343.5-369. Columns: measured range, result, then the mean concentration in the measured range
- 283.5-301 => 2.12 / 165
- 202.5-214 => 0.89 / 161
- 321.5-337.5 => 1.75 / 172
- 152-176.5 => 2.01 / 154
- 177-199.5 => 1.80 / 158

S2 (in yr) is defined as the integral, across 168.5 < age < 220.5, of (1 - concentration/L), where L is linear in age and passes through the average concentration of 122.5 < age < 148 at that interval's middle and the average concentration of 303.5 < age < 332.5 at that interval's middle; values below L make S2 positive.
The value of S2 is 0.4 yr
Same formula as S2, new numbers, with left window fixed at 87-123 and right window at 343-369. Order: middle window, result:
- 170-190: 1.7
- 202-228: 2.1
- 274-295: 1.9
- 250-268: 2.5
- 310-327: 4.2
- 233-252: 0.8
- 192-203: 0.6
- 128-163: 1.5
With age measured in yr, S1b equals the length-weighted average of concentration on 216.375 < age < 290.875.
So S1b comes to 166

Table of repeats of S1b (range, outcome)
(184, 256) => 165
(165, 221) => 160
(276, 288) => 174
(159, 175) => 153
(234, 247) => 174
